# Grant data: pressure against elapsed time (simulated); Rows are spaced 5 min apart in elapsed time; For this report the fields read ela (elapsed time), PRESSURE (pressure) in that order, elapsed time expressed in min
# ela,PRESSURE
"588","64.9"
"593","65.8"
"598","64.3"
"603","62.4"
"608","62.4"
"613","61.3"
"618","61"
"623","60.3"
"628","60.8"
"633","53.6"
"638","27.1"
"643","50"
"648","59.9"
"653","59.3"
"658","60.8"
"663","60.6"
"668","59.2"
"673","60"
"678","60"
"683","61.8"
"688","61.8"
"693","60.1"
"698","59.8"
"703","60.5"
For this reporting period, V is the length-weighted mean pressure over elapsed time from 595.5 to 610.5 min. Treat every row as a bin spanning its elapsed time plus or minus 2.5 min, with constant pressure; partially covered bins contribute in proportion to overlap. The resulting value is 63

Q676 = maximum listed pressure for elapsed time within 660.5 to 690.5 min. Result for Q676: 61.8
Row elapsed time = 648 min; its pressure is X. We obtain 59.9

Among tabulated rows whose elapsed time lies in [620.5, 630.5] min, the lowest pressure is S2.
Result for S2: 60.3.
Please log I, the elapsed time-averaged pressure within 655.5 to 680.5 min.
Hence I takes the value 60.1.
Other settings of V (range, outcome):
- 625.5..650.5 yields 50.3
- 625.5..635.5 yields 57.2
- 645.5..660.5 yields 60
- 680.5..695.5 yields 61.2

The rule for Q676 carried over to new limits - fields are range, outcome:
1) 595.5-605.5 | 64.3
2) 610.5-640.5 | 61.3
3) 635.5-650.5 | 59.9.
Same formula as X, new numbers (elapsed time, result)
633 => 53.6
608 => 62.4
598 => 64.3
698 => 59.8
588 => 64.9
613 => 61.3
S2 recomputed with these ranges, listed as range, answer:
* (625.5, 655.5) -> 27.1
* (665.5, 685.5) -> 59.2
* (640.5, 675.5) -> 50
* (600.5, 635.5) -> 53.6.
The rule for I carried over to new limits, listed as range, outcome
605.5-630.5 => 61.2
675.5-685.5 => 60.9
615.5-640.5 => 52.6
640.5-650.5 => 55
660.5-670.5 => 59.9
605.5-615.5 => 61.9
